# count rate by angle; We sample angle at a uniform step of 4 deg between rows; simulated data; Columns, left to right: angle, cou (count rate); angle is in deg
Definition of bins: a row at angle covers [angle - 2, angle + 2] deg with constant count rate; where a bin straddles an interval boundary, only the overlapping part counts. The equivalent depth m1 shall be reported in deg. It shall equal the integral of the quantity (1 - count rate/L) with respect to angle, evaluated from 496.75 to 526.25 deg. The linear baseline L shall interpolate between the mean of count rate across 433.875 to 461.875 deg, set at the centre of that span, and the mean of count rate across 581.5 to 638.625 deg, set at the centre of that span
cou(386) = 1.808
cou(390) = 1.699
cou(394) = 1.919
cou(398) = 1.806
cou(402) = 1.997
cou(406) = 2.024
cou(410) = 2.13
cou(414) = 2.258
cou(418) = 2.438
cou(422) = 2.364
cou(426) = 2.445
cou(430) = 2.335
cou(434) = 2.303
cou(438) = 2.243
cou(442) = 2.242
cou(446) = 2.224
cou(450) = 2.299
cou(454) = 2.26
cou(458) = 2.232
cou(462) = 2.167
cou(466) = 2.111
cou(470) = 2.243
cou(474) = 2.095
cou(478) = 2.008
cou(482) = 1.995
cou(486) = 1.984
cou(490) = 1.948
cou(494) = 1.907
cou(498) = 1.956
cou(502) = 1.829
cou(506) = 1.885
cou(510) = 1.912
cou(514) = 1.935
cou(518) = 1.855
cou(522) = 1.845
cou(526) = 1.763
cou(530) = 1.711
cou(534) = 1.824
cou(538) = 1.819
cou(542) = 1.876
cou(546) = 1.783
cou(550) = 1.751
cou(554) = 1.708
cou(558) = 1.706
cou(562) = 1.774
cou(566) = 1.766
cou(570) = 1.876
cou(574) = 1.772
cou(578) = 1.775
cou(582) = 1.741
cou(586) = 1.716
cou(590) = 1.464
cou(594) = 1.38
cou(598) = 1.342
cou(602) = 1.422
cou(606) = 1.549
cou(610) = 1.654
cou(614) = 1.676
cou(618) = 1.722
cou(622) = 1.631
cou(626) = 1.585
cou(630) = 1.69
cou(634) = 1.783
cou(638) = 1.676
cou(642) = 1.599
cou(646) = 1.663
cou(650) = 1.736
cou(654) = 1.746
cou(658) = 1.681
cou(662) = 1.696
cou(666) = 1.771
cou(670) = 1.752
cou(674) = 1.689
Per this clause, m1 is 1.7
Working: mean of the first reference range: 2.25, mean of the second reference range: 1.6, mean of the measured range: 1.88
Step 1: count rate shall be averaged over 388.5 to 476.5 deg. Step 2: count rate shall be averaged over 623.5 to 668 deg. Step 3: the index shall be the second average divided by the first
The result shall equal 0.8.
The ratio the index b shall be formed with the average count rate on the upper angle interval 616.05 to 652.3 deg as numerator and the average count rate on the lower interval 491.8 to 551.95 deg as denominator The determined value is 0.9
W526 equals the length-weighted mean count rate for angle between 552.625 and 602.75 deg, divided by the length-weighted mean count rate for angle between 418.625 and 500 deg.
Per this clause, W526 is 0.76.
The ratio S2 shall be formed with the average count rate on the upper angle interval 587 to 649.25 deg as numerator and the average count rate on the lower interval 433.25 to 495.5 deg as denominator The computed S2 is 0.7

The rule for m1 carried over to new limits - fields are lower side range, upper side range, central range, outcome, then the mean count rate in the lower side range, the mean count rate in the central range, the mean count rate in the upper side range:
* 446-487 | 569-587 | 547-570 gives 1.0 deg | 2.15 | 1.75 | 1.77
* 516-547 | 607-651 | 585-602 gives 2.6 deg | 1.81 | 1.46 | 1.67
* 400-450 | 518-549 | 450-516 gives -0.7 deg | 2.25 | 2.04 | 1.8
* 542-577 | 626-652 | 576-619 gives 3.7 deg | 1.77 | 1.58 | 1.68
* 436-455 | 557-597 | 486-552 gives 2.8 deg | 2.25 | 1.85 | 1.69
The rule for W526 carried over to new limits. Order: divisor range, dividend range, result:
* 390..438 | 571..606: 0.73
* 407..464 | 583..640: 0.70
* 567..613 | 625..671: 1.05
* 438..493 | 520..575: 0.83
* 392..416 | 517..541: 0.89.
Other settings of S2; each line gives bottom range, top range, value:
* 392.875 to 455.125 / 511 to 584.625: 0.81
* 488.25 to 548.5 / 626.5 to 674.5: 0.92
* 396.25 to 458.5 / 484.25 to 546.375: 0.84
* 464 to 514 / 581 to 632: 0.79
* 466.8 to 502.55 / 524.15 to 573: 0.89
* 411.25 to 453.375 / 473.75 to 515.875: 0.84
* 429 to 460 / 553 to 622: 0.73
